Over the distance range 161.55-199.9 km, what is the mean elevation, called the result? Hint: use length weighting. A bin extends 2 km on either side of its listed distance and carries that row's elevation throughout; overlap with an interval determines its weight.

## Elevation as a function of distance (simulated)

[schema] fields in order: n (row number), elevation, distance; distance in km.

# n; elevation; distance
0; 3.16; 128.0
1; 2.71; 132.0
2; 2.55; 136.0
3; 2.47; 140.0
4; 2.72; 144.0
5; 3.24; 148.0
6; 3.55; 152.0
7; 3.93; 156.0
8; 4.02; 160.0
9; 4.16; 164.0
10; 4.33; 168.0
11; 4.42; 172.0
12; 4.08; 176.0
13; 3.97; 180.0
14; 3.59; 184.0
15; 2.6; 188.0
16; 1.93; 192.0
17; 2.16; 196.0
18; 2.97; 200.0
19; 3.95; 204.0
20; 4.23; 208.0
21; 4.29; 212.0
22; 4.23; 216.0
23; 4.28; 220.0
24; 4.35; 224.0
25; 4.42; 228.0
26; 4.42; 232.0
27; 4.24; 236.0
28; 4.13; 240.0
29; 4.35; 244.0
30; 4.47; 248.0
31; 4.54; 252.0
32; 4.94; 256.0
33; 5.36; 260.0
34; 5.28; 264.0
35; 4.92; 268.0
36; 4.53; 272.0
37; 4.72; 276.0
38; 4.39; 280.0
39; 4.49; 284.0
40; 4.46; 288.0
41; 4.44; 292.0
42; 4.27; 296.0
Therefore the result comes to 3.45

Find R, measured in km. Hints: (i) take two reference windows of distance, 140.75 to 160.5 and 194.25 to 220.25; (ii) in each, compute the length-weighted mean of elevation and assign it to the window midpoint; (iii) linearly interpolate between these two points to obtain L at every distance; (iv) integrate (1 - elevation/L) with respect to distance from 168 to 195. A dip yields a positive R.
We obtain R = 0.8 km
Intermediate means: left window 3.39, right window 3.71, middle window 3.45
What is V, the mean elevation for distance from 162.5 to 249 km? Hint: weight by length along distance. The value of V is 3.88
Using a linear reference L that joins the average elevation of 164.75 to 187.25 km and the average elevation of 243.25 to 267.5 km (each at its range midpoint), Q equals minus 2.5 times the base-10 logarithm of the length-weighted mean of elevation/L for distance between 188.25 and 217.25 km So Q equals 0.28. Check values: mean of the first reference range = 4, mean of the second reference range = 4.85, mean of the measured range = 3.32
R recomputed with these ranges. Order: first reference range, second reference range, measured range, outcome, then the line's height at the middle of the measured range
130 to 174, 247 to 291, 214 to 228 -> -0.3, 4.21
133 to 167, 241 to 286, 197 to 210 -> 1.3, 3.99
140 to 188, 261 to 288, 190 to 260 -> 4.3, 4.27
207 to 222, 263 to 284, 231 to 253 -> 0.6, 4.47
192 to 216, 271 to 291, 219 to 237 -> -2.7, 3.78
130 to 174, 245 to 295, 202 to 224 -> -0.6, 4.1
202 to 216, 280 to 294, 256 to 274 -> -2.6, 4.37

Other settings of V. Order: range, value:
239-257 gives 4.48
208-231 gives 4.31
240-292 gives 4.67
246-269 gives 4.92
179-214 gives 3.28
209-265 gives 4.5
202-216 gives 4.17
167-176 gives 4.31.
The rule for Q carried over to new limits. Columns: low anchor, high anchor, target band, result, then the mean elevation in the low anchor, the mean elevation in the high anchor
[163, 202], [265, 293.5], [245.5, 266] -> -0.14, 3.4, 4.59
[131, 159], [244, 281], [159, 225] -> 0.00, 3.07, 4.78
